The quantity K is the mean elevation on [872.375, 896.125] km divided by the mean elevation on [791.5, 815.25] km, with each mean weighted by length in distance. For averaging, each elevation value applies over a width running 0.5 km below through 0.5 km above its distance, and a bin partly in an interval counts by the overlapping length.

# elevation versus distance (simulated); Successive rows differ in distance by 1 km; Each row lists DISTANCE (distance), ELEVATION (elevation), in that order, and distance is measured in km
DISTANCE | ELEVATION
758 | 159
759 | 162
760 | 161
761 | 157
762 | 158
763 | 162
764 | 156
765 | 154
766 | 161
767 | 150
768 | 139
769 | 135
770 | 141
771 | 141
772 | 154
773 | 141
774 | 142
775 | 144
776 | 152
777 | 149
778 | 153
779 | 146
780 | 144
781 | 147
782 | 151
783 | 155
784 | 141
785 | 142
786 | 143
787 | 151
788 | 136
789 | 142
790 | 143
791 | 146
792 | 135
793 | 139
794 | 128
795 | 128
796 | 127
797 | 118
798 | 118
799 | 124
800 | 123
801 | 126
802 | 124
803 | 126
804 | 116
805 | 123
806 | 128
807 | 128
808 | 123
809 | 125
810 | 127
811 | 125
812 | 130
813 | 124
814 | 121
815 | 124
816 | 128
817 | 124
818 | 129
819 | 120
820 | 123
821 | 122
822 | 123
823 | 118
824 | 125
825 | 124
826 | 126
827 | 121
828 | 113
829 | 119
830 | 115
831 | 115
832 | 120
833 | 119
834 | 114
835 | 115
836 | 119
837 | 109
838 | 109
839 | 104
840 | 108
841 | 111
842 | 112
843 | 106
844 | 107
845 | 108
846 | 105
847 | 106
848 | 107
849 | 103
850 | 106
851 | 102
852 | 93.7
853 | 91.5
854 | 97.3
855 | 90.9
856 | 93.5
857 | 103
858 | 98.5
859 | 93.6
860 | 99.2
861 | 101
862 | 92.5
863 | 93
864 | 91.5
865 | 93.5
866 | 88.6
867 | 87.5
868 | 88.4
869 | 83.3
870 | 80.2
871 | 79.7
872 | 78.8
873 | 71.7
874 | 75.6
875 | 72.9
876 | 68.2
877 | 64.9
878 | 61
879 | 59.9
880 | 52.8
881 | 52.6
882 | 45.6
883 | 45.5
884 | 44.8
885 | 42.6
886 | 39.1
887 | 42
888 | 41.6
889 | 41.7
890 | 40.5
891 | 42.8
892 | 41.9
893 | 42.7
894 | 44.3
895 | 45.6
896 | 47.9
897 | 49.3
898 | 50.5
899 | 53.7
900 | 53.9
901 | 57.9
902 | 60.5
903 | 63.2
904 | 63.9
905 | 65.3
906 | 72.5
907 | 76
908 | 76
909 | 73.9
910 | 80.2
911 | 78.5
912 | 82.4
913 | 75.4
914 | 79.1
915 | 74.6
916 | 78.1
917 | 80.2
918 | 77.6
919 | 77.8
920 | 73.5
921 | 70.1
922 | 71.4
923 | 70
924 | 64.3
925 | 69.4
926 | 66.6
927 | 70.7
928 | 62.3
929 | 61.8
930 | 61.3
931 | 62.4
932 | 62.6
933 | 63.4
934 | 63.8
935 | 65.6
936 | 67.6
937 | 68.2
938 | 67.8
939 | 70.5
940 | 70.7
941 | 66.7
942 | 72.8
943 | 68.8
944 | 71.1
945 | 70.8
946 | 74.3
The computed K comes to 0.4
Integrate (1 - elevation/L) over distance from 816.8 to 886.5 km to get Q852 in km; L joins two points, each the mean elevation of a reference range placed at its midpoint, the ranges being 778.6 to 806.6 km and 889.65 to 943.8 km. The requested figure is 4.8 km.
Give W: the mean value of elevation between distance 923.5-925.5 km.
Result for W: 66.8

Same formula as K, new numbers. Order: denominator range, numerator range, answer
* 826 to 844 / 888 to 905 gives 0.44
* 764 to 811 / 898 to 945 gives 0.50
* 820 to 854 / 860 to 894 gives 0.58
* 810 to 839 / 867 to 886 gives 0.54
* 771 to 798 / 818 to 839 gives 0.84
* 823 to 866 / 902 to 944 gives 0.66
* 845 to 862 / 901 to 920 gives 0.74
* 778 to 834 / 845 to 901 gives 0.56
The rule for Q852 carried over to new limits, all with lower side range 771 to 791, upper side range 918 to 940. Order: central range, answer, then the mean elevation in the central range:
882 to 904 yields 9.8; 47.6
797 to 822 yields 1.3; 124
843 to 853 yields 0.6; 104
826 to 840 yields 0.4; 115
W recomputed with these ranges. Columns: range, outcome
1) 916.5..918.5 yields 78.9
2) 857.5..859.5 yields 96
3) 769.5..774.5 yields 144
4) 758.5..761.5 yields 160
